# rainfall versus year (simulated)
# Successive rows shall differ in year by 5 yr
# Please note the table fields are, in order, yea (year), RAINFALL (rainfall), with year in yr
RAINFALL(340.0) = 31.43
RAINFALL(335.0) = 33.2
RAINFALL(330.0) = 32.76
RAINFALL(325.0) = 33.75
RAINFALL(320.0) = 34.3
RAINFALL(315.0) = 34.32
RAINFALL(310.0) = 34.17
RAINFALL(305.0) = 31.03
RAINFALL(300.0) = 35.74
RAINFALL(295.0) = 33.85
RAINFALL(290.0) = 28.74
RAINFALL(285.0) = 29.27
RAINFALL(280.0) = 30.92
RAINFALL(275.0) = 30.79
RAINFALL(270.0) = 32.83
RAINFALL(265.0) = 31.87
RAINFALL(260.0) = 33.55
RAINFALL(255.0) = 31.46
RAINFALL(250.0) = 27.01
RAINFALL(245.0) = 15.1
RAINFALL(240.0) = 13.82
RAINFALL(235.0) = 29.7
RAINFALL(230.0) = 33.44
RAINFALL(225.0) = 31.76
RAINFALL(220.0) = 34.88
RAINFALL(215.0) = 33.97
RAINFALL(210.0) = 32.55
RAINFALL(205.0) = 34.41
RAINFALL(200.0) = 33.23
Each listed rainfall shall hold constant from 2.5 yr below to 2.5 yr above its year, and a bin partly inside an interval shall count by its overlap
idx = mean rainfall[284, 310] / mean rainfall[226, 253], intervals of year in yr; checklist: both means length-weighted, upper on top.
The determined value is 1.3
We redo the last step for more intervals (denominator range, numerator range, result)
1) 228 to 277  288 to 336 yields 1.19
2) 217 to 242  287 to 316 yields 1.13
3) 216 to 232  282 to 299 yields 0.93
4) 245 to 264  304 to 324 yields 1.17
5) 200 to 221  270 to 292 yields 0.90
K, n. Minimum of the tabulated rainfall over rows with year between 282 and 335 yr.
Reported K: 28.74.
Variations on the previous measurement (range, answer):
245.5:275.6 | 27.01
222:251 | 13.82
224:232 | 31.76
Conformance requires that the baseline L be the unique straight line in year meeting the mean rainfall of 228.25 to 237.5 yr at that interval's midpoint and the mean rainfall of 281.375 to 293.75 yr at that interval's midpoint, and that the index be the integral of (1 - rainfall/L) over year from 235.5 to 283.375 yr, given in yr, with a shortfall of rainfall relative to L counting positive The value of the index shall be 4.5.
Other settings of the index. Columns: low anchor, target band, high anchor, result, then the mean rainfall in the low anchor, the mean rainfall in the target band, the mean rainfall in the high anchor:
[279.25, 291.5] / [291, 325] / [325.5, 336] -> -2.6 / 29.5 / 33.7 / 33.1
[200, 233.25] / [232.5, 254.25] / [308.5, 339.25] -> 7.3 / 33.4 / 22.2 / 33.6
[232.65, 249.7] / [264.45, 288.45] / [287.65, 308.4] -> -2.8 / 20.4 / 31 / 32.4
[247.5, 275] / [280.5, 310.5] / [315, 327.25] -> 0.9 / 31.3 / 31.9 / 34.1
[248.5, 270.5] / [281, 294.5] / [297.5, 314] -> 1.2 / 31.4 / 29.9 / 33.7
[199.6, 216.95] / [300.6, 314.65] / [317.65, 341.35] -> 0.0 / 33.6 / 33.3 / 33.2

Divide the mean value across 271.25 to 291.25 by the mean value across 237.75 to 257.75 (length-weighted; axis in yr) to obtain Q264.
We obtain 1.37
